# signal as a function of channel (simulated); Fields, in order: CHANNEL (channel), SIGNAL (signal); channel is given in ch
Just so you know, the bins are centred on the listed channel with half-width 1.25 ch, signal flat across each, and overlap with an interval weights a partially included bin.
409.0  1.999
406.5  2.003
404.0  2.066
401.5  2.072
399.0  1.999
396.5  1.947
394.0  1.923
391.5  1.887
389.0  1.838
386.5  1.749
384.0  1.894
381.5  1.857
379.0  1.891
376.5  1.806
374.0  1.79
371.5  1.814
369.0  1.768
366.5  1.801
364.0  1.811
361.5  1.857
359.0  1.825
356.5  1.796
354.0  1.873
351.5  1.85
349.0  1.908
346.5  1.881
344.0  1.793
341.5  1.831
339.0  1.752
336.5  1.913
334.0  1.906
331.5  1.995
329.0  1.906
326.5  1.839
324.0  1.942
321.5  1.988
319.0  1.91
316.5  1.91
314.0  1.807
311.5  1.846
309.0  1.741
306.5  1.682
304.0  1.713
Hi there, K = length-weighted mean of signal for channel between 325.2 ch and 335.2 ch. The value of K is 1.91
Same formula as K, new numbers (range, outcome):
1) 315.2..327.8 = 1.92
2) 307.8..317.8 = 1.83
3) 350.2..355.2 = 1.86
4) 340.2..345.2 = 1.81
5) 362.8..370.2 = 1.79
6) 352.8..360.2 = 1.83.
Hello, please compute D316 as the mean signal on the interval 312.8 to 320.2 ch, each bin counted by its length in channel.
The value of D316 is 1.88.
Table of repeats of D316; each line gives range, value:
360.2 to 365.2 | 1.83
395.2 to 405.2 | 2.02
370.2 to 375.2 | 1.8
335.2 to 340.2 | 1.83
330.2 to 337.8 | 1.94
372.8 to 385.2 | 1.85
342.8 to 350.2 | 1.86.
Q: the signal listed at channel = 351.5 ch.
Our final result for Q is 1.85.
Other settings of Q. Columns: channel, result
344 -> 1.793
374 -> 1.79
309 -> 1.741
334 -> 1.906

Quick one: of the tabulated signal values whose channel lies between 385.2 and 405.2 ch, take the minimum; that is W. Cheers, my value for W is 1.749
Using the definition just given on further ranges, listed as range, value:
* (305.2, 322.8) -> 1.682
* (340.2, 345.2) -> 1.793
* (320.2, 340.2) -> 1.752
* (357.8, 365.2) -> 1.811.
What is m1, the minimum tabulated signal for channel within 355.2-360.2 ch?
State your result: 1.796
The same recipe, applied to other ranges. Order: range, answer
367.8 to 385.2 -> 1.768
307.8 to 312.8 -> 1.741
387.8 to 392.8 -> 1.838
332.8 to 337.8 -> 1.906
